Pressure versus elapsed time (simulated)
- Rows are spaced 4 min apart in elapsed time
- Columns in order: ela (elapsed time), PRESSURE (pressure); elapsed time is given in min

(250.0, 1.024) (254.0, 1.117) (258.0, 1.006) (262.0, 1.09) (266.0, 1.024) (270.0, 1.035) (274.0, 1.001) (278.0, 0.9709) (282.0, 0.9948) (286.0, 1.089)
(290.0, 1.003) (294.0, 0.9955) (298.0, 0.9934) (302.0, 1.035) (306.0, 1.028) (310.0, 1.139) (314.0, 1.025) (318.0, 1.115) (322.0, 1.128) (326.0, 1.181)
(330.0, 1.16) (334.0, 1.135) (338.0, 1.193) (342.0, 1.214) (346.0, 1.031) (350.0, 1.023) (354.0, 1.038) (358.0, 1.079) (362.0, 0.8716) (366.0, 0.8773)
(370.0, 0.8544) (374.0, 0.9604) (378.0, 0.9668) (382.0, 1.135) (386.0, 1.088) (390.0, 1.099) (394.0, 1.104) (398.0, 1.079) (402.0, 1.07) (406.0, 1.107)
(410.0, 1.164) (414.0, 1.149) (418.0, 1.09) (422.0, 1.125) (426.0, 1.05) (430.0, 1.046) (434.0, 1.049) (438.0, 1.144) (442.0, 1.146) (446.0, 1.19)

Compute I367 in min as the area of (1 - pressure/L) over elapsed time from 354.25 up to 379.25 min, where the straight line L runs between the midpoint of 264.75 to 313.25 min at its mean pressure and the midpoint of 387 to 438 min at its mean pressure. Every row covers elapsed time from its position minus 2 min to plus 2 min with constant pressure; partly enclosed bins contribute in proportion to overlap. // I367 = 3.0 min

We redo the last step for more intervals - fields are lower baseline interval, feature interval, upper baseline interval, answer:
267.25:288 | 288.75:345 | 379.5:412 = -2.6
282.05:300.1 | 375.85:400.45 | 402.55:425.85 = 0.4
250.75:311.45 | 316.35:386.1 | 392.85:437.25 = 0.5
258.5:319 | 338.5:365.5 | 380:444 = 0.7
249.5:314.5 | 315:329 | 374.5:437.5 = -1.1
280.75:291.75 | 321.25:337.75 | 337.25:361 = -1.4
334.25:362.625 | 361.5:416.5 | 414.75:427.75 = 2.3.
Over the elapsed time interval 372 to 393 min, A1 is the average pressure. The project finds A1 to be 1.05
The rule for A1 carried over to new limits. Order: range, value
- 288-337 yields 1.08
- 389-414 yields 1.11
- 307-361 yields 1.11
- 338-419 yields 1.05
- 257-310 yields 1.03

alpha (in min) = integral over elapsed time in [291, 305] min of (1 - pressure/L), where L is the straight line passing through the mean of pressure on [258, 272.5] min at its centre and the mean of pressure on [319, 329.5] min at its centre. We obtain 1.2 min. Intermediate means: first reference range 1.04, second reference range 1.15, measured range 1.01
